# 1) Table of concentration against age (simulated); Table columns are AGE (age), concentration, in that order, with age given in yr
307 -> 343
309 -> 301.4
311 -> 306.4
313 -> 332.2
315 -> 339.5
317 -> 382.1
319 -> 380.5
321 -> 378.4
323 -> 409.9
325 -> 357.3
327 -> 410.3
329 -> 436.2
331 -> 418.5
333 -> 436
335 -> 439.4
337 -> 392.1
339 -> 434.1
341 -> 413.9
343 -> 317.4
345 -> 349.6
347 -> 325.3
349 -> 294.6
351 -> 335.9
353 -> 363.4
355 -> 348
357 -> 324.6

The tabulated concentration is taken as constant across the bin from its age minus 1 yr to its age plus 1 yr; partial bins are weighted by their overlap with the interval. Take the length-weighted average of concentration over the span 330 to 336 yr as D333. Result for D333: 431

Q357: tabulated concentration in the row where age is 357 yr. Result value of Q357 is 324.6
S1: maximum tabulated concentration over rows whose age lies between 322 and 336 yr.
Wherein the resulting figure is 439.4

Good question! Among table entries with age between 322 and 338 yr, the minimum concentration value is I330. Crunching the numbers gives 357.3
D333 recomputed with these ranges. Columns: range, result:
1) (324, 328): 384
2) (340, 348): 352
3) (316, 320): 381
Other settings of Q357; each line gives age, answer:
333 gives 436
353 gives 363.4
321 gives 378.4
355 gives 348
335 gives 439.4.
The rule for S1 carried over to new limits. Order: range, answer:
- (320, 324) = 409.9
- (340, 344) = 413.9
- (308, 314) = 332.2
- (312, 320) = 382.1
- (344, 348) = 349.6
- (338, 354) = 434.1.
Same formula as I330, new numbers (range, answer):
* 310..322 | 306.4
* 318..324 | 378.4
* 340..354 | 294.6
